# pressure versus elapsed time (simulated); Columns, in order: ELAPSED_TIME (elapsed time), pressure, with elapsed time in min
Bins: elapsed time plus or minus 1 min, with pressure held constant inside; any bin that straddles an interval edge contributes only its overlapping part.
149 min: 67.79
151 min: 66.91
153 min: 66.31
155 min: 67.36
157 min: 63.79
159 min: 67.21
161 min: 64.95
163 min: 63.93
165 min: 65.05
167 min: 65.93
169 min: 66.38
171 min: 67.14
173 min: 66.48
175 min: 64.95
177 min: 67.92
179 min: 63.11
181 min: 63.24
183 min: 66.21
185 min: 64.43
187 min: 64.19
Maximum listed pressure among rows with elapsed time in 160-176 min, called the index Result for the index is 67.14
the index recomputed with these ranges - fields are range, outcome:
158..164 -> 67.21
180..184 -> 66.21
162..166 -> 65.05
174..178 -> 67.92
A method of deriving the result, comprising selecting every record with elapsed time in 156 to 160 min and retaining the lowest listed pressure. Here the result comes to 63.79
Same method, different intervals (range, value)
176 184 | 63.11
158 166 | 63.93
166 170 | 65.93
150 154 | 66.31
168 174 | 66.38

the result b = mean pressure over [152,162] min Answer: 65.9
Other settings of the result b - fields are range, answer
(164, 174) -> 66.2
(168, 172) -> 66.8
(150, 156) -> 66.9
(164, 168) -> 65.5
